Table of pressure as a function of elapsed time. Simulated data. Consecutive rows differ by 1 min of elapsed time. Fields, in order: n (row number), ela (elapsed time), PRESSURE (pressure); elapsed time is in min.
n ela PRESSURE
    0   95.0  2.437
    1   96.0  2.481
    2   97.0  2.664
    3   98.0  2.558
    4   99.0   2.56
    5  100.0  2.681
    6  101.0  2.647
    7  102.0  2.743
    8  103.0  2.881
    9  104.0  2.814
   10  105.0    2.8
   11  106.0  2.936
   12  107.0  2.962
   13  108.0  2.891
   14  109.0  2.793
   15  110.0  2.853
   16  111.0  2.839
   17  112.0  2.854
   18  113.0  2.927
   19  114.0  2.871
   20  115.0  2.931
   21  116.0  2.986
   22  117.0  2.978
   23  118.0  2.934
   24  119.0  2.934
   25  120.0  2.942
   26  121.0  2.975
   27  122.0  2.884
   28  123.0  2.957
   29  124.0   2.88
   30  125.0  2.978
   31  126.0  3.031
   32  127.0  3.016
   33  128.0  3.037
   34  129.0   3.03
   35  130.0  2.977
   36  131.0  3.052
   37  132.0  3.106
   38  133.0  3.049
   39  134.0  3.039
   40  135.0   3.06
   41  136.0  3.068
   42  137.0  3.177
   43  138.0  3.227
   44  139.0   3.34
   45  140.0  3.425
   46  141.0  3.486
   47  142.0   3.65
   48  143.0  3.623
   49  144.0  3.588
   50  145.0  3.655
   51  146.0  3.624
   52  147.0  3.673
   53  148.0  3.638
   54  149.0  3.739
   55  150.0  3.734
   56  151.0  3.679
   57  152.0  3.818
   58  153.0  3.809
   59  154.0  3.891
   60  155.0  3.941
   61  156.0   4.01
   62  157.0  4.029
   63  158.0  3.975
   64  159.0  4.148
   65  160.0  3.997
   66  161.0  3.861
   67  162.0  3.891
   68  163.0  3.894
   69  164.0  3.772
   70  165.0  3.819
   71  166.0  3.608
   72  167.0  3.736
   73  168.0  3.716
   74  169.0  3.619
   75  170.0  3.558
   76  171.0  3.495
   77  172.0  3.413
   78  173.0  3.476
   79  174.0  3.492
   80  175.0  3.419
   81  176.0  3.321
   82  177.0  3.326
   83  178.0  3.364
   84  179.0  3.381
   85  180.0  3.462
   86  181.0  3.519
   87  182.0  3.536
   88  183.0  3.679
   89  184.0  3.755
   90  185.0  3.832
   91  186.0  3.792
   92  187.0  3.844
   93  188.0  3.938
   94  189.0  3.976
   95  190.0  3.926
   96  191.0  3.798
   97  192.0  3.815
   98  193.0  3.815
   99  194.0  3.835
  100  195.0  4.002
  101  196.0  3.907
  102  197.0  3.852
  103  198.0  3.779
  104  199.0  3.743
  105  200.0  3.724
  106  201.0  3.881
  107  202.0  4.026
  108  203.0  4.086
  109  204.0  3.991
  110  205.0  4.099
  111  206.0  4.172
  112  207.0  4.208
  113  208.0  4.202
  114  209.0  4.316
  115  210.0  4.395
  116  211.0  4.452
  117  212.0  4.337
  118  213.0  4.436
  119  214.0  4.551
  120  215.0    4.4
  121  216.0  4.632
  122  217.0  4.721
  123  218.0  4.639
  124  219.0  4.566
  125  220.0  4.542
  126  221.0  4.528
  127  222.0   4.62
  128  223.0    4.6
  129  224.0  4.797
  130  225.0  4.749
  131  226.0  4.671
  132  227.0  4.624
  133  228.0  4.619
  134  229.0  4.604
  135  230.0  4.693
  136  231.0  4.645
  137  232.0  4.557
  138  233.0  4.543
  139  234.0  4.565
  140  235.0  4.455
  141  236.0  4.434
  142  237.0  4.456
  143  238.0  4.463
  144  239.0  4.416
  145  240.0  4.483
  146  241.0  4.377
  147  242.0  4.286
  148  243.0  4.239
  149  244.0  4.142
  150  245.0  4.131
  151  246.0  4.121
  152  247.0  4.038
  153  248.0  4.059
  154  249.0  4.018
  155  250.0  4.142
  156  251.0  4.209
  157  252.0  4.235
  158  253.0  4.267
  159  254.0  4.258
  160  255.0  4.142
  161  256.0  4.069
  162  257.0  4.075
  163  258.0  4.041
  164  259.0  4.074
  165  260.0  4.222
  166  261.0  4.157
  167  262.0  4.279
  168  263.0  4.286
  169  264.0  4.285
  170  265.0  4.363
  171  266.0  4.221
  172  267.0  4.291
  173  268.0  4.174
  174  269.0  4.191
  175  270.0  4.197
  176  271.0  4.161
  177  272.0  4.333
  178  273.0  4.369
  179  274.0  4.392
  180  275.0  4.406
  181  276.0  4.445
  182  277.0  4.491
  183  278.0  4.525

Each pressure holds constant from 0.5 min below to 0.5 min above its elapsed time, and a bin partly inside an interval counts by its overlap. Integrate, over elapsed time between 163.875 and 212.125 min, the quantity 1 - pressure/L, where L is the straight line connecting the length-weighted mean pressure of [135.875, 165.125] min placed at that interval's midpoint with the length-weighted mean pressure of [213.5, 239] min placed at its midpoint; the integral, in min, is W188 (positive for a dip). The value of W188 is 4.1 min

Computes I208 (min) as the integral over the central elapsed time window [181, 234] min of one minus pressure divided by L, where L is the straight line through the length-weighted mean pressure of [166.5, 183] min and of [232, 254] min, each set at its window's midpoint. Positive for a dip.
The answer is -4.5 min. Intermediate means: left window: 3.5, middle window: 4.22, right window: 4.29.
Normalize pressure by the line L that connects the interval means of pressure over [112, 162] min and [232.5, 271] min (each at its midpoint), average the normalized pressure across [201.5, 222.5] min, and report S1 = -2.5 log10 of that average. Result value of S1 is -0.11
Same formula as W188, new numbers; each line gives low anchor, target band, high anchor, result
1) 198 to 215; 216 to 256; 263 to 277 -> -1.9 min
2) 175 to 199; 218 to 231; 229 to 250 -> -1.4 min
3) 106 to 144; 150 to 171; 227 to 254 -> -2.3 min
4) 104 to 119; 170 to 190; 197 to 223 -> 1.4 min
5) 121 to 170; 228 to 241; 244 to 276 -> -1.5 min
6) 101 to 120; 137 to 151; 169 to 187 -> -1.6 min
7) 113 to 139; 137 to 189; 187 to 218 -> -2.1 min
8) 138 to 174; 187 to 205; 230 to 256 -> 0.4 min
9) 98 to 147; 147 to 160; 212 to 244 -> -1.4 min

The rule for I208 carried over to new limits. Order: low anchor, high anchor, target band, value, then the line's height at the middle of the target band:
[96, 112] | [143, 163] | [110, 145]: 2.0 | 3.27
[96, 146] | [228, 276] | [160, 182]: -0.6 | 3.5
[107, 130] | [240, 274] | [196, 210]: -1.2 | 3.71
